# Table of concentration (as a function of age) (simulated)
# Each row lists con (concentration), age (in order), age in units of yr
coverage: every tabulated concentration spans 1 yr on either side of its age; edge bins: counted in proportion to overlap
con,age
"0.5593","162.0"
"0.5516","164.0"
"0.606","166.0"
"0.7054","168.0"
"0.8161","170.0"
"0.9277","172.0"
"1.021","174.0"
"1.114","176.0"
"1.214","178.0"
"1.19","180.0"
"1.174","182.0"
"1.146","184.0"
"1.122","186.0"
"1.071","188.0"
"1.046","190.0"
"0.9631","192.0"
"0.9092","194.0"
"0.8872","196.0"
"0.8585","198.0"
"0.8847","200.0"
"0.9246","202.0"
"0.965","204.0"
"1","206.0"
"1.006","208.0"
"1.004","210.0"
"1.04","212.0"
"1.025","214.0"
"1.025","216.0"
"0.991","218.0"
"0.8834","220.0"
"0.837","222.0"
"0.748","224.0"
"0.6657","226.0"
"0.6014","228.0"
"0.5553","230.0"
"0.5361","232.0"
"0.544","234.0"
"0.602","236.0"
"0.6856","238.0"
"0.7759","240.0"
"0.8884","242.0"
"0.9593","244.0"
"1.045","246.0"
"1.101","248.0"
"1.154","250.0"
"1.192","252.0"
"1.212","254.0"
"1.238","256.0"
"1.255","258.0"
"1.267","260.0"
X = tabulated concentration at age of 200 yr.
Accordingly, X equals 0.8847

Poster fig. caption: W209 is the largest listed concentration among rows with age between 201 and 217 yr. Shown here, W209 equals 1.04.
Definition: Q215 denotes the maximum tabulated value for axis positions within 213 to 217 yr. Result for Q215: 1.025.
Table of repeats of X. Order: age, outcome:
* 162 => 0.5593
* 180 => 1.19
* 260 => 1.267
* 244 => 0.9593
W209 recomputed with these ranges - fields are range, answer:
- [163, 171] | 0.8161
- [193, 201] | 0.9092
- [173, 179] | 1.214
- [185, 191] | 1.122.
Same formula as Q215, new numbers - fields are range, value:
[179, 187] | 1.19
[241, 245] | 0.9593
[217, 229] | 0.991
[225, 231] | 0.6657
